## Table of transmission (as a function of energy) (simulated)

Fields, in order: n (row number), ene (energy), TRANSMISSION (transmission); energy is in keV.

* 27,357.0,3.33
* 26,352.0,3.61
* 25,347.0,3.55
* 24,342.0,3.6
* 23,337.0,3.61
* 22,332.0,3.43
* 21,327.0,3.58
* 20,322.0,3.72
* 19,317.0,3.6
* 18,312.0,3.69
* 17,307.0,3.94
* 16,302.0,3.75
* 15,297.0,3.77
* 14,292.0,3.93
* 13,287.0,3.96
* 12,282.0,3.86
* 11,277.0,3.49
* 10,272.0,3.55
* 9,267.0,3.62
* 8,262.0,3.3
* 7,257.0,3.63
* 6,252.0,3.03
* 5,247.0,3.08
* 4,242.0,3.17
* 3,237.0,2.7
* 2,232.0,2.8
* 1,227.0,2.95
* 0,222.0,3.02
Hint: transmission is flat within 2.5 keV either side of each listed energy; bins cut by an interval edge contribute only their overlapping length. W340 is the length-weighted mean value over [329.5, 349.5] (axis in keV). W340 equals 3.55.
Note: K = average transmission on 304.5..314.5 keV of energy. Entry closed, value 3.81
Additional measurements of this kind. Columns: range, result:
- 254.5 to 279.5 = 3.52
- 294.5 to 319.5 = 3.75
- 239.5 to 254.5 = 3.09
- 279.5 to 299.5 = 3.88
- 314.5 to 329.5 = 3.63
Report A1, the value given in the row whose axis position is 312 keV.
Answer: 3.69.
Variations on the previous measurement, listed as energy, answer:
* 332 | 3.43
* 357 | 3.33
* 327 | 3.58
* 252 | 3.03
